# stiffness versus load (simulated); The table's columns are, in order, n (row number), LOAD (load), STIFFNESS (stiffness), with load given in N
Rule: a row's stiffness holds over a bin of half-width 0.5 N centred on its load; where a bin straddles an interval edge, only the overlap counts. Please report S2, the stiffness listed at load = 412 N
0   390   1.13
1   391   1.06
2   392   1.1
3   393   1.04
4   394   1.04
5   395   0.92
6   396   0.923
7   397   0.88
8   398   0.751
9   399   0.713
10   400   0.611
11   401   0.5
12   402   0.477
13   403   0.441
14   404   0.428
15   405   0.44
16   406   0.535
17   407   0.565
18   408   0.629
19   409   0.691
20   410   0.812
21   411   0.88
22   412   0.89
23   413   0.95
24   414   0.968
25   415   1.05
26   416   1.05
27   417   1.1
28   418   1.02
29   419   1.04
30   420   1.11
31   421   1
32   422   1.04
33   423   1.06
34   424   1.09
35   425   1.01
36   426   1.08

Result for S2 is 0.89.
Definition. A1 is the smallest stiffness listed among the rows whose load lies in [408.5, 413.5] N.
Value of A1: 0.691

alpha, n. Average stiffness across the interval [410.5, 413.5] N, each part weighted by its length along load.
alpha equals 0.907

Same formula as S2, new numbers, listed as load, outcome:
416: 1.05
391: 1.06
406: 0.535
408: 0.629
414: 0.968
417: 1.1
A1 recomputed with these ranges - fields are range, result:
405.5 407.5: 0.535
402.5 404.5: 0.428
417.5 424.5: 1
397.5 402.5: 0.477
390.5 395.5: 0.92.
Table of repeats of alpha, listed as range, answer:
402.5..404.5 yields 0.434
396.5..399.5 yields 0.781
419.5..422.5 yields 1.05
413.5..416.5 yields 1.02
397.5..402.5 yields 0.61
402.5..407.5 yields 0.482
